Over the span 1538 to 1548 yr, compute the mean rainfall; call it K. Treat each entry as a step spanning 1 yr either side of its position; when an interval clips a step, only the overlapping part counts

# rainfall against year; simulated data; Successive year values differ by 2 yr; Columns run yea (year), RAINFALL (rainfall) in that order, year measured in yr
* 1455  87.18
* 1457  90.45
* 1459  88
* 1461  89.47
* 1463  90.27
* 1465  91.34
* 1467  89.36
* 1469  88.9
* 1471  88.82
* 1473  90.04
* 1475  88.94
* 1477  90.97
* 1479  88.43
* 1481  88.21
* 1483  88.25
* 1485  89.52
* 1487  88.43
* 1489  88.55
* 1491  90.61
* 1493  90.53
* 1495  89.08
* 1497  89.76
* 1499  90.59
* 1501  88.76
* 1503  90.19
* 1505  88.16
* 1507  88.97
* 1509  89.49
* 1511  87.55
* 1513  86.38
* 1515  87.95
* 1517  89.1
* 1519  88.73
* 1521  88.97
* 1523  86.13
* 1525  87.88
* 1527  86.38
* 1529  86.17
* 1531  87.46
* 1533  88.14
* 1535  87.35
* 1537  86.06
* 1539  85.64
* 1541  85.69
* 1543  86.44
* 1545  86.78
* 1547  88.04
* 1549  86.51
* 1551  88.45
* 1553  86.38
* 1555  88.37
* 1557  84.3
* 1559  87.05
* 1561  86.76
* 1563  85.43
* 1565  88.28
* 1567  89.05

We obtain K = 86.5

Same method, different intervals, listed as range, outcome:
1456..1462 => 89.3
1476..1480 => 89.7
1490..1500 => 90.1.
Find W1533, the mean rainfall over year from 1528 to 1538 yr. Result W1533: 87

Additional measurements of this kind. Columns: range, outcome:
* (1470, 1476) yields 89.3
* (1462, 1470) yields 90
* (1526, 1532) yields 86.7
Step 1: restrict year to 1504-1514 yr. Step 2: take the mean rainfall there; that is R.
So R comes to 88.1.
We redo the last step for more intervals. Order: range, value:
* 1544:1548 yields 87.4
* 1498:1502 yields 89.7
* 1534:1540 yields 86.4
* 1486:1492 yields 89.2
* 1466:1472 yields 89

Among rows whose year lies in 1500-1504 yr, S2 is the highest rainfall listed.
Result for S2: 90.19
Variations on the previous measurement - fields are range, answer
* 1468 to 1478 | 90.97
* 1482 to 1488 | 89.52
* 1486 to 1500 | 90.61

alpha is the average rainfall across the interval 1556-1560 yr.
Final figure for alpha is 85.7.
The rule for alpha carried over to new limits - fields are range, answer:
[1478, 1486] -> 88.6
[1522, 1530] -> 86.6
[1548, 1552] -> 87.5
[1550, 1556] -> 87.7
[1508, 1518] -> 88.1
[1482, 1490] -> 88.7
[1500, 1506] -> 89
